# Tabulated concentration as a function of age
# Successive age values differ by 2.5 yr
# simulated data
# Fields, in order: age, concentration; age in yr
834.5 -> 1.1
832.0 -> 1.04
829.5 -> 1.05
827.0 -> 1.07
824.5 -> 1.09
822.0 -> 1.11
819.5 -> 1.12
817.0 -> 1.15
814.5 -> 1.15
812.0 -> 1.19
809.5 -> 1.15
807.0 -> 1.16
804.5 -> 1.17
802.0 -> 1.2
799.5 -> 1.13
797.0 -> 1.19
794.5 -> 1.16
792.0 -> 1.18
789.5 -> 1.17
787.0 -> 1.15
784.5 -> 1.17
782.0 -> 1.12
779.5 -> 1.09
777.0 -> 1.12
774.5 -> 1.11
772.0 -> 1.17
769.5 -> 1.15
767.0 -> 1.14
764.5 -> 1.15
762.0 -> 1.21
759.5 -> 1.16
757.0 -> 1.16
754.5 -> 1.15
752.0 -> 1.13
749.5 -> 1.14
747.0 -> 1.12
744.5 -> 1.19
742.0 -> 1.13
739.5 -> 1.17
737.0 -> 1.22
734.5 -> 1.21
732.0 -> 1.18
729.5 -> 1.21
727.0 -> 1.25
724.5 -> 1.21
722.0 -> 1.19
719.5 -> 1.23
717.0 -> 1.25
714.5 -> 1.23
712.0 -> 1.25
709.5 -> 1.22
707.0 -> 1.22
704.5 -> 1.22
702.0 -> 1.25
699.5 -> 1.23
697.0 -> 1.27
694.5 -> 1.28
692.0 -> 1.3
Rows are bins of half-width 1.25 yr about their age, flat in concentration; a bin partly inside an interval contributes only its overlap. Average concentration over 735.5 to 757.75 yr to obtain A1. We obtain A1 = 1.16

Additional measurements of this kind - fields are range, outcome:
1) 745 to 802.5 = 1.15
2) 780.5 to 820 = 1.16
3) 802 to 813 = 1.17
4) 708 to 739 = 1.22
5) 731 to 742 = 1.19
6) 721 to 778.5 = 1.17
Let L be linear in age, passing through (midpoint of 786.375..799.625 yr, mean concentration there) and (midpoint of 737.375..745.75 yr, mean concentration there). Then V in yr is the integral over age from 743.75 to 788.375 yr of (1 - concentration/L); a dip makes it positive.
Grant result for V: 0.9 yr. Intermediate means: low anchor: 1.17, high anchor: 1.17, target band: 1.15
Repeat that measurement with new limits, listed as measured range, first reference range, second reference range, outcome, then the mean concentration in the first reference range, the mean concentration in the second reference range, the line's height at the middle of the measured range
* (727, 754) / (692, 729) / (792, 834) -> 0.76 yr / 1.24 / 1.13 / 1.21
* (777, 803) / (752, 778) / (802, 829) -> -0.23 yr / 1.15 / 1.14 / 1.14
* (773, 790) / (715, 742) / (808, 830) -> 0.39 yr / 1.21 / 1.12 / 1.16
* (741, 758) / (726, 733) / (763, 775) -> 0.49 yr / 1.21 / 1.15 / 1.18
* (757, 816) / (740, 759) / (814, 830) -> -1.57 yr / 1.15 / 1.11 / 1.13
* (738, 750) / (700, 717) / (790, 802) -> 0.55 yr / 1.23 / 1.17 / 1.21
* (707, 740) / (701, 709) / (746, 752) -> -0.86 yr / 1.23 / 1.13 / 1.19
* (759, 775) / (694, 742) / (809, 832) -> 0.18 yr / 1.22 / 1.11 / 1.17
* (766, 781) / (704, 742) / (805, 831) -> 0.48 yr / 1.21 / 1.12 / 1.17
